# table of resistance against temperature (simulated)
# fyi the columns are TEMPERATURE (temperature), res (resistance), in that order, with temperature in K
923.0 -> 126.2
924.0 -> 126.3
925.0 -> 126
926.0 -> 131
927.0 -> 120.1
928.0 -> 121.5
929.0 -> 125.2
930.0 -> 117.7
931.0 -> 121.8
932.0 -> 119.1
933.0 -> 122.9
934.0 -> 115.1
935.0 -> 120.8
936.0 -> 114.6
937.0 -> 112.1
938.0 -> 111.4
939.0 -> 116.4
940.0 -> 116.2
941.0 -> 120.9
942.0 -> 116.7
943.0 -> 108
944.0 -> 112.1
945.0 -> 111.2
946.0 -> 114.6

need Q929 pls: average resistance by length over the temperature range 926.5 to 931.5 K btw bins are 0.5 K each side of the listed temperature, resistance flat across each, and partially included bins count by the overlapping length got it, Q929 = 121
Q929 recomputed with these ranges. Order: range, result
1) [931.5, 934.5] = 119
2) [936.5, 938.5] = 112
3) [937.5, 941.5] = 116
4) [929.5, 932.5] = 120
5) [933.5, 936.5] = 117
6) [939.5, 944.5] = 115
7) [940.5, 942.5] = 119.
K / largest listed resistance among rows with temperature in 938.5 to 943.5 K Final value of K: 120.9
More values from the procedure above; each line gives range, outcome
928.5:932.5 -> 125.2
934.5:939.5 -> 120.8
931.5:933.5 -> 122.9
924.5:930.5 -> 131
